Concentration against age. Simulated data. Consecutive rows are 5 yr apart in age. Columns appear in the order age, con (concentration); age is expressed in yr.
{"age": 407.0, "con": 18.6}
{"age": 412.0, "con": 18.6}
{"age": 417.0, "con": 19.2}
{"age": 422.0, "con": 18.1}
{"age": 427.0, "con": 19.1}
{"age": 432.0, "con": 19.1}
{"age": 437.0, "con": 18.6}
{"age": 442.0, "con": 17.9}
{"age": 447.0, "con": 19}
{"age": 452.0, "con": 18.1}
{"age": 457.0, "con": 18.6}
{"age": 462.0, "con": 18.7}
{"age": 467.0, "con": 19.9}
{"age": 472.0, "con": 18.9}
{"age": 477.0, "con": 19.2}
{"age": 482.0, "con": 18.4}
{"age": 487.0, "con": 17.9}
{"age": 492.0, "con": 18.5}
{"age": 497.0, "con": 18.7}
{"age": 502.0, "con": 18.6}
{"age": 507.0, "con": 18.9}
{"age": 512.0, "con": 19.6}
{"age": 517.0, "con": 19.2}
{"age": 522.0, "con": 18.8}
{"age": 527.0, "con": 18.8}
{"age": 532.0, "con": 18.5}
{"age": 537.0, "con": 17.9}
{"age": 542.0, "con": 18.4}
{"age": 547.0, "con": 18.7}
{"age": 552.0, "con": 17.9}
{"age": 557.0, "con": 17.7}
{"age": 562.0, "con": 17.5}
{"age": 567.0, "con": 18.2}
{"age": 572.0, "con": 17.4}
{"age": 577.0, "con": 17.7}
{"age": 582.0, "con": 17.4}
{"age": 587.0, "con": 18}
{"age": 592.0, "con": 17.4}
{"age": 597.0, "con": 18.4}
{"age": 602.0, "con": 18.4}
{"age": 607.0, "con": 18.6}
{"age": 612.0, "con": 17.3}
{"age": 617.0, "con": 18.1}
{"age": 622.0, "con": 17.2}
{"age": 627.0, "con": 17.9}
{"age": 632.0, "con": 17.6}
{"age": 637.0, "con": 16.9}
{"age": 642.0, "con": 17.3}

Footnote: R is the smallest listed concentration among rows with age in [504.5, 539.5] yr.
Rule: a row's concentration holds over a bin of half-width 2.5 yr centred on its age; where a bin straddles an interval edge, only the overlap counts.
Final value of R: 17.9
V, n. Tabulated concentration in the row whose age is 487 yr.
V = 17.9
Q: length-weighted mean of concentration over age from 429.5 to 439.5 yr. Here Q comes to 18.9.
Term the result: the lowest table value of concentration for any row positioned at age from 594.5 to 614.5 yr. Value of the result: 17.3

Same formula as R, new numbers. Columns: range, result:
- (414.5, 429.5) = 18.1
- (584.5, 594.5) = 17.4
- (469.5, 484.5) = 18.4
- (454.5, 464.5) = 18.6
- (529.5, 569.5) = 17.5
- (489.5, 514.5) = 18.5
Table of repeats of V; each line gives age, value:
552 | 17.9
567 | 18.2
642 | 17.3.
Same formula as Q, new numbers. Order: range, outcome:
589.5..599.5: 17.9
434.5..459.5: 18.4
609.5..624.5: 17.5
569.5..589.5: 17.6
